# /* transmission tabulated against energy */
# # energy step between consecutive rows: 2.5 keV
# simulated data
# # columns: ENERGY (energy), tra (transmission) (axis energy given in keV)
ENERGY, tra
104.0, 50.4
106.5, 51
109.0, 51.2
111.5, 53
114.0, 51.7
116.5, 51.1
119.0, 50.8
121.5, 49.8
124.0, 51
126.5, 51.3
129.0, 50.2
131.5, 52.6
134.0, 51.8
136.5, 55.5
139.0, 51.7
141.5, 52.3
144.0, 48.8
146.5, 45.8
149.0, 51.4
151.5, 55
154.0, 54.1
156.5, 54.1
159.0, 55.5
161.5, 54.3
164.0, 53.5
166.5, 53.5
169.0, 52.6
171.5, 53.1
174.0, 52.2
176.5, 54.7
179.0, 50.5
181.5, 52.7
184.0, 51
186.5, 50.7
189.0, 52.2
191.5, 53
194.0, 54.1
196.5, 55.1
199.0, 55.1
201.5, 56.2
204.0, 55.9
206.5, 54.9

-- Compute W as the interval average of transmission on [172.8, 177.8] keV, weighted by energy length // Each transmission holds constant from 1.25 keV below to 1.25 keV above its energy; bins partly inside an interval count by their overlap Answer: 53.4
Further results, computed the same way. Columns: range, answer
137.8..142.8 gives 52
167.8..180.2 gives 52.6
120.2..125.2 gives 50.4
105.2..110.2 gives 51.1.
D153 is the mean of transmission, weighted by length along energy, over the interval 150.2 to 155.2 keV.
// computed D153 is 54.5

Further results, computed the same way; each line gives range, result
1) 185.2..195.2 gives 52.5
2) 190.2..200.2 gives 54.3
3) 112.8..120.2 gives 51.2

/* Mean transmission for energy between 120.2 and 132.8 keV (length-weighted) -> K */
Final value 51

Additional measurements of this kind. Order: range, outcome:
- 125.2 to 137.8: 52.3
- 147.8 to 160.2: 54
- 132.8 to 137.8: 53.6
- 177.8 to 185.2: 51.4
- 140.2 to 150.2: 49.6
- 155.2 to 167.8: 54.2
